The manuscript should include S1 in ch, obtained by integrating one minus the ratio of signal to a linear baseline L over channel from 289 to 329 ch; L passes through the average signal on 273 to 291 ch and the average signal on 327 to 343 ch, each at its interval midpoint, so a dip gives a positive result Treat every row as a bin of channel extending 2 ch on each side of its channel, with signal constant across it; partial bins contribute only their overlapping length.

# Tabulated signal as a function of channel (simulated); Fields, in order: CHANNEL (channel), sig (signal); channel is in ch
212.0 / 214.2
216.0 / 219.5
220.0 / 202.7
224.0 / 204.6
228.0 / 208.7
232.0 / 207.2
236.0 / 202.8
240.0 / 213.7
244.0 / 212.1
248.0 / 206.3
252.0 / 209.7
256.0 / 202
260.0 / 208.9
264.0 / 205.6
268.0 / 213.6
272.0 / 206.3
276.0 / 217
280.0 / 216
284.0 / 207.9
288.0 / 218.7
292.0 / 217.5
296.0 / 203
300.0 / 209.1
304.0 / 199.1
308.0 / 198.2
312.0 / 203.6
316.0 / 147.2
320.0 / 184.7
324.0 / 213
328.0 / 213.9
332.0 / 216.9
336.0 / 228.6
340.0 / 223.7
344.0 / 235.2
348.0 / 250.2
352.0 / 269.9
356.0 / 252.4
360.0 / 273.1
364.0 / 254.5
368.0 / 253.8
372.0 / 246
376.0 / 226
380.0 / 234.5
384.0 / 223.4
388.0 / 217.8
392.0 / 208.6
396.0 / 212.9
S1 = 3.5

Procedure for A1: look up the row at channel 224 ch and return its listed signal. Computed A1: 204.6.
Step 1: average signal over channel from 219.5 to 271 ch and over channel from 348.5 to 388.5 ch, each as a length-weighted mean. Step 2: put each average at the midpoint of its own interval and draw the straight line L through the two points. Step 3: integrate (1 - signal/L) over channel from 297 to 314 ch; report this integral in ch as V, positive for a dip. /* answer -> 1.80 ch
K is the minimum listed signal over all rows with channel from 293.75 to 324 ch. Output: 147.2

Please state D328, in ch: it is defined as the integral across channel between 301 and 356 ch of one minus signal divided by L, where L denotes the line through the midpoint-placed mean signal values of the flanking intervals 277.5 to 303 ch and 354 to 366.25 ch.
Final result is 5.4 ch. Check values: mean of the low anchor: 212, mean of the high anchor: 260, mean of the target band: 215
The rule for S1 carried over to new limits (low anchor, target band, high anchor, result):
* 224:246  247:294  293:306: -1.0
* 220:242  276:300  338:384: 1.2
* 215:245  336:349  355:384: 0.3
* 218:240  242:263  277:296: 0.2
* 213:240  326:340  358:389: 0.7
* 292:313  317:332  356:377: 1.3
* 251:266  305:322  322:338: 2.4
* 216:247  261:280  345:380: 0.9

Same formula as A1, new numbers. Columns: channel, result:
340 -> 223.7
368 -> 253.8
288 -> 218.7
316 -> 147.2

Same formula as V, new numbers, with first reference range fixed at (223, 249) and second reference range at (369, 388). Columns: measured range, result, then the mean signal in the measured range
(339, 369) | -3.2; 252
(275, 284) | 0.0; 215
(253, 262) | 0.2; 206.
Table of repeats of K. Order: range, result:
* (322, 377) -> 213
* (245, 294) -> 202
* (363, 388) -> 217.8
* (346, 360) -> 250.2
